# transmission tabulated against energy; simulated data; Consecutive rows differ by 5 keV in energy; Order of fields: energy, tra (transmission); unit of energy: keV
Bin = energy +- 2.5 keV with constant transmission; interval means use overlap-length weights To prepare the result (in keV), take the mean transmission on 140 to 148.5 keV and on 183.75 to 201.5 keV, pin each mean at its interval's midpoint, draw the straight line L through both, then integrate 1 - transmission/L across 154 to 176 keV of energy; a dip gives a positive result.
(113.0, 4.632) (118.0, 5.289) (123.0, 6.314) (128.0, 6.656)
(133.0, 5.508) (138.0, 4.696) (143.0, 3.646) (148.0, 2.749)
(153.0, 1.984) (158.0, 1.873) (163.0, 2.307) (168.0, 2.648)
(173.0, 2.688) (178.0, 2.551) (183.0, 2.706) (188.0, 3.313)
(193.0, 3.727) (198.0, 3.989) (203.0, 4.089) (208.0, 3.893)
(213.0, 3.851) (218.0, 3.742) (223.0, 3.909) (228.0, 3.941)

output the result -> 7.13 keV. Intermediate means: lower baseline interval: 3.39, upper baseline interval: 3.6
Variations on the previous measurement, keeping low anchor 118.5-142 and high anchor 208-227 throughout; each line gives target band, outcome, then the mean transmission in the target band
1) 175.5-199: 6.5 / 3.21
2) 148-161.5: 7.9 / 2.11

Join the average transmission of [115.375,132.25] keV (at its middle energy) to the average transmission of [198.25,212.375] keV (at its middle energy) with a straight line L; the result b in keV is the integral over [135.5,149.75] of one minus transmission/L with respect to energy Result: 4.6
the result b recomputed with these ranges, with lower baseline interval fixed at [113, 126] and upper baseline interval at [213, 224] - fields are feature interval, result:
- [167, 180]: 5.6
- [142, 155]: 6.1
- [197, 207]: 0.2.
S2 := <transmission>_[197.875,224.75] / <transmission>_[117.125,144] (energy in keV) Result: 0.72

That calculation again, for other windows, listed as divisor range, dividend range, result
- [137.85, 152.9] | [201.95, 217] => 1.20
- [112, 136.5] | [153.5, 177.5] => 0.41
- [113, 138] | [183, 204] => 0.64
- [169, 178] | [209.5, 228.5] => 1.46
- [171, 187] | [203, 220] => 1.43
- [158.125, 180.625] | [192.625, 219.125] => 1.57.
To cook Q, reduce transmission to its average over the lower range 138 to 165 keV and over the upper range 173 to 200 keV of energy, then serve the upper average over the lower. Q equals 1.2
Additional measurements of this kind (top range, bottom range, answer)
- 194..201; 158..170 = 1.68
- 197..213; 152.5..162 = 2.01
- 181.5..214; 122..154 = 0.81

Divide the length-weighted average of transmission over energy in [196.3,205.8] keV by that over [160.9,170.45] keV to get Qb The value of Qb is 1.6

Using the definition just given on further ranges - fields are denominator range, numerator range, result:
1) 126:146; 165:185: 0.52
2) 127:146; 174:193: 0.60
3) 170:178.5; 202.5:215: 1.49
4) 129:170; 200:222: 1.18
